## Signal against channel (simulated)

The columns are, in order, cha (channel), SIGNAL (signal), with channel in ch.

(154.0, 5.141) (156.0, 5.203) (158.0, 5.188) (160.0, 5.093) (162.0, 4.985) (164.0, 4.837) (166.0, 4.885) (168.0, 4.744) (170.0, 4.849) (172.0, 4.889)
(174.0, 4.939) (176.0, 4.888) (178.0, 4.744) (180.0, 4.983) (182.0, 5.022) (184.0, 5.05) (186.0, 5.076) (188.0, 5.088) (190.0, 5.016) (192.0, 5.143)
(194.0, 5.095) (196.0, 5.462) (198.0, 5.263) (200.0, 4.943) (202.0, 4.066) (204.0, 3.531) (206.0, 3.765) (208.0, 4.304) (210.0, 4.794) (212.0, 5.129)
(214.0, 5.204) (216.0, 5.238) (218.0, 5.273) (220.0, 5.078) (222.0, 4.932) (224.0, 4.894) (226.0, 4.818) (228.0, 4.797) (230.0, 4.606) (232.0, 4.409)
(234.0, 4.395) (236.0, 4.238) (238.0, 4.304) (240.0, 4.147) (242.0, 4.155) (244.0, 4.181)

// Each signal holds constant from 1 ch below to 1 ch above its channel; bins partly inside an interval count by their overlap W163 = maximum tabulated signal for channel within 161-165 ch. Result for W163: 4.985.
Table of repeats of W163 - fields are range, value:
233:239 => 4.395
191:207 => 5.462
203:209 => 4.304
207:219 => 5.273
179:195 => 5.143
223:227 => 4.894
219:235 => 5.078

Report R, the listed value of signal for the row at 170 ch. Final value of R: 4.849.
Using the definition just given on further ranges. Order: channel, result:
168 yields 4.744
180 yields 4.983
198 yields 5.263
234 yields 4.395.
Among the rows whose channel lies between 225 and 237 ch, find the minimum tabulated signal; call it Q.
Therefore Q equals 4.238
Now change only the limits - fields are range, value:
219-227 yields 4.818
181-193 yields 5.016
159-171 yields 4.744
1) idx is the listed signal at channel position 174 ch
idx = 4.939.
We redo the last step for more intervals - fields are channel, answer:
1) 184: 5.05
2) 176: 4.888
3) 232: 4.409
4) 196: 5.462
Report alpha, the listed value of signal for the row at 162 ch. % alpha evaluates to 4.985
